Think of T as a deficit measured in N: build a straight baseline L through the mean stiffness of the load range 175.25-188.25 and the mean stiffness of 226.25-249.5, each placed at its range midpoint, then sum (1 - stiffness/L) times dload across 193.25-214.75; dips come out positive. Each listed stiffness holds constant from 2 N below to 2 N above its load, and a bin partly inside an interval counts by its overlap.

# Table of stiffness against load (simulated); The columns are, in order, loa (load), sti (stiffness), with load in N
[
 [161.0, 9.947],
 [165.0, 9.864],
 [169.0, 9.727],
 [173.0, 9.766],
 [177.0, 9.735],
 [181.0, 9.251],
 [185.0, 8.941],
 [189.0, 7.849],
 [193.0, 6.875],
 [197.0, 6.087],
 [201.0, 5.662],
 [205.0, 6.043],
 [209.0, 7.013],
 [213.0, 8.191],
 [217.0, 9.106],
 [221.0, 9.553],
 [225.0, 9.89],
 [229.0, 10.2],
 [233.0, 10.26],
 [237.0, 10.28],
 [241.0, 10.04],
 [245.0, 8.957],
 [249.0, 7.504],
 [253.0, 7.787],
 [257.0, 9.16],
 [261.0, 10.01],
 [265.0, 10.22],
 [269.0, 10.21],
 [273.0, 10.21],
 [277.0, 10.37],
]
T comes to 6.35 N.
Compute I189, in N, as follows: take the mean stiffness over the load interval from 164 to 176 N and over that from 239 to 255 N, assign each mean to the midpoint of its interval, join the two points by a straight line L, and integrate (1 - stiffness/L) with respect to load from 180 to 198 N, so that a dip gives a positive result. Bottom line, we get 3.2 N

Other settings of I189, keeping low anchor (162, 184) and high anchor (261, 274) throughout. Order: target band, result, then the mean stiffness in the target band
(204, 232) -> 3.4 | 8.72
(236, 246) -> 0.2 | 9.79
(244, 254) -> 2.0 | 8.02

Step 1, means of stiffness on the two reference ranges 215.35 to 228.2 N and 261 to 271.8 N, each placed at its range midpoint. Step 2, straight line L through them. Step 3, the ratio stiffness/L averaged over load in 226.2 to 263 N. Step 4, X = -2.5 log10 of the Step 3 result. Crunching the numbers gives 0.06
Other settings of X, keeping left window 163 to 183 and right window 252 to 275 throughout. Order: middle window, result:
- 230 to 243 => -0.06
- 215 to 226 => 0.02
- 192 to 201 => 0.47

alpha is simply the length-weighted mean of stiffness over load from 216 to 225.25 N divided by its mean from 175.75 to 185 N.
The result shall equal 1.01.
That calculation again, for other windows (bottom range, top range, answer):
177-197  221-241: 1.24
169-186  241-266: 0.95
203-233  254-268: 1.12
